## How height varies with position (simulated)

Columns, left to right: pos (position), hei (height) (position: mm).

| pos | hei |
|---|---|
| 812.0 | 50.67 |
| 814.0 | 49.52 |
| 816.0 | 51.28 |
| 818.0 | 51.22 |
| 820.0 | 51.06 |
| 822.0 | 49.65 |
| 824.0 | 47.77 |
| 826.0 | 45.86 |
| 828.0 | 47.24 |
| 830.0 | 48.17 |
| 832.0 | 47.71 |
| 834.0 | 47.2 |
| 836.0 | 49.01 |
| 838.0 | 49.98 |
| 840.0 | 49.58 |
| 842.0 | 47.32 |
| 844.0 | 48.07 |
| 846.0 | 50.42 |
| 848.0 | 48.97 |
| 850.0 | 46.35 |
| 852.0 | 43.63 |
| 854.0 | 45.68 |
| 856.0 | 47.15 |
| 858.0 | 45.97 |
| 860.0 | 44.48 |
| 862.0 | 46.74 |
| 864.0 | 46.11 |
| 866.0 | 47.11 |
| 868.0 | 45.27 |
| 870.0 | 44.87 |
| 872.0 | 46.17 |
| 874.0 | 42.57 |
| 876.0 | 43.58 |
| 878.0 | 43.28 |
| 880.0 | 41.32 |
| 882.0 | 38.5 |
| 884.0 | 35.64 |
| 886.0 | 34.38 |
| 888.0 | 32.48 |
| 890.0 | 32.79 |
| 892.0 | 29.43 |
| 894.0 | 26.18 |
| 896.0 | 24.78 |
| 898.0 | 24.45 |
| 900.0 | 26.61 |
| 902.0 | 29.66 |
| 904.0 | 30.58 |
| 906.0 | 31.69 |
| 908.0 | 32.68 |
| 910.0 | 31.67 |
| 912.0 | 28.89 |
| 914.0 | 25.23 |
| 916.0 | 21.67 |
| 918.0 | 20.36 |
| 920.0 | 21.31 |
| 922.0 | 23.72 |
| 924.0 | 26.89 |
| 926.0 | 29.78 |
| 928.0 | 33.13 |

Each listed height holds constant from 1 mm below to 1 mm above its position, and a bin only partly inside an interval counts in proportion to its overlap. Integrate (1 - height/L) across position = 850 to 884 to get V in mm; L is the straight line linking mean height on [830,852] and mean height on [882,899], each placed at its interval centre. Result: -4.9 mm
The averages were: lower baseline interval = 48.2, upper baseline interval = 30.5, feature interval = 44.3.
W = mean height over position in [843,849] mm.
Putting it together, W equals 49.2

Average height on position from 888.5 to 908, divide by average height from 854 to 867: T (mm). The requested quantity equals 0.62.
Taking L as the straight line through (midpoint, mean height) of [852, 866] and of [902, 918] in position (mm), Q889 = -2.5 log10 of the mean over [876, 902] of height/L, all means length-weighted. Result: 0.10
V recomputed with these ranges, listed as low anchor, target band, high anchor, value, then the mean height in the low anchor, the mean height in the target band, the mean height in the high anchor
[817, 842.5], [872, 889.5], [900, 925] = -1.9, 48.6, 39.2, 27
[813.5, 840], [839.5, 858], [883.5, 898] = -2.1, 48.9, 47.3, 30.2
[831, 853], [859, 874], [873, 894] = -1.5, 48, 45.6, 36.9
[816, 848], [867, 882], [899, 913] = -2.1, 48.8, 43.5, 30.3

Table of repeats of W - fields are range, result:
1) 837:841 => 49.8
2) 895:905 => 27.2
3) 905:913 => 31.2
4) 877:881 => 42.3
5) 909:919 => 25.6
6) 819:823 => 50.4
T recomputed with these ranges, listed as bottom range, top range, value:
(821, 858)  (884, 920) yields 0.60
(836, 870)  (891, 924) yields 0.57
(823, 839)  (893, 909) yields 0.59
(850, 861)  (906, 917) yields 0.62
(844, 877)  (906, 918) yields 0.60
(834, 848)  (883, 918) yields 0.59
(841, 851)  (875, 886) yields 0.83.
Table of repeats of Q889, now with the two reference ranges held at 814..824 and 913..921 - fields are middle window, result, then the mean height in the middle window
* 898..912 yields -0.18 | 29.9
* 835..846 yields -0.11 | 48.9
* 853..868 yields -0.20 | 46.1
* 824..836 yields -0.01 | 47.4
